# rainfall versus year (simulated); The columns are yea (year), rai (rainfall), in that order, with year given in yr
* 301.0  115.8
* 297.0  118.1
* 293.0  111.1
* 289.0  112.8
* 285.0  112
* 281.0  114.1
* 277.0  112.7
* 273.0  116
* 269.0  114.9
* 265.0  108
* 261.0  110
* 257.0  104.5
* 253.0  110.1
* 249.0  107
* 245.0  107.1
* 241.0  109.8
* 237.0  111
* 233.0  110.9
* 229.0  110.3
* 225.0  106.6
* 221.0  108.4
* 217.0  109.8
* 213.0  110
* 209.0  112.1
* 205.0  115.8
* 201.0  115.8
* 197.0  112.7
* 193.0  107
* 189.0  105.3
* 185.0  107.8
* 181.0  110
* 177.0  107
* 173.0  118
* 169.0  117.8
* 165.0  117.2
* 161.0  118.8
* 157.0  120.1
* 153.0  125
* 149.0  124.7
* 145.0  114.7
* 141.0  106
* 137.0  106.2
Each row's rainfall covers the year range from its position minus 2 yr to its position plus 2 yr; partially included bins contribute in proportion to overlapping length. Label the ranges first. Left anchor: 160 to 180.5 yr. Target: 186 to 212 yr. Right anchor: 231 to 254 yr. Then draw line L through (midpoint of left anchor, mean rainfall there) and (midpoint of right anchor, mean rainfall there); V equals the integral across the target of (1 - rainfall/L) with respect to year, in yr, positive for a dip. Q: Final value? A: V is 0.4 yr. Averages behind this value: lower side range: 115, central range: 111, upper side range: 109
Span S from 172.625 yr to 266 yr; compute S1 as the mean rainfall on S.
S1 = 110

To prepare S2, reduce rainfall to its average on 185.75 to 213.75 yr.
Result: 111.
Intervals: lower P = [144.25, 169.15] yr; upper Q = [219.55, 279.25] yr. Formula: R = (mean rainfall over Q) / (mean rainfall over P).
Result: 0.91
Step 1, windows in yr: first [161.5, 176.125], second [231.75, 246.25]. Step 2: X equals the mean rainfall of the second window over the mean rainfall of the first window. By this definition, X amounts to 0.94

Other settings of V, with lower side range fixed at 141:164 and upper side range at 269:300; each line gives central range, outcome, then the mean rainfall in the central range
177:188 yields 0.91 yr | 108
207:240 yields 1.85 yr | 110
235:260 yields 1.54 yr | 108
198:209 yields 0.22 yr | 115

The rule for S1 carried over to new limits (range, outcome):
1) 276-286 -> 113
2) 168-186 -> 112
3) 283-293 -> 112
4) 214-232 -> 109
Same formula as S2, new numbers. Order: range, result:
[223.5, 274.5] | 110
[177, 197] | 108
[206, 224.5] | 110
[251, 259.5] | 107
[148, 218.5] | 114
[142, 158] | 120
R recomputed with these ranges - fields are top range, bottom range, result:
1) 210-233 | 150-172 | 0.91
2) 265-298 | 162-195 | 1.02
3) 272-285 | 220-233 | 1.05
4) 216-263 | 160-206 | 0.97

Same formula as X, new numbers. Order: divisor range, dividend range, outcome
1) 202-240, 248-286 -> 1.00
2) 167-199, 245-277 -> 0.99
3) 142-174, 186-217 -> 0.93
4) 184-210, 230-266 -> 0.98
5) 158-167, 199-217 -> 0.96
